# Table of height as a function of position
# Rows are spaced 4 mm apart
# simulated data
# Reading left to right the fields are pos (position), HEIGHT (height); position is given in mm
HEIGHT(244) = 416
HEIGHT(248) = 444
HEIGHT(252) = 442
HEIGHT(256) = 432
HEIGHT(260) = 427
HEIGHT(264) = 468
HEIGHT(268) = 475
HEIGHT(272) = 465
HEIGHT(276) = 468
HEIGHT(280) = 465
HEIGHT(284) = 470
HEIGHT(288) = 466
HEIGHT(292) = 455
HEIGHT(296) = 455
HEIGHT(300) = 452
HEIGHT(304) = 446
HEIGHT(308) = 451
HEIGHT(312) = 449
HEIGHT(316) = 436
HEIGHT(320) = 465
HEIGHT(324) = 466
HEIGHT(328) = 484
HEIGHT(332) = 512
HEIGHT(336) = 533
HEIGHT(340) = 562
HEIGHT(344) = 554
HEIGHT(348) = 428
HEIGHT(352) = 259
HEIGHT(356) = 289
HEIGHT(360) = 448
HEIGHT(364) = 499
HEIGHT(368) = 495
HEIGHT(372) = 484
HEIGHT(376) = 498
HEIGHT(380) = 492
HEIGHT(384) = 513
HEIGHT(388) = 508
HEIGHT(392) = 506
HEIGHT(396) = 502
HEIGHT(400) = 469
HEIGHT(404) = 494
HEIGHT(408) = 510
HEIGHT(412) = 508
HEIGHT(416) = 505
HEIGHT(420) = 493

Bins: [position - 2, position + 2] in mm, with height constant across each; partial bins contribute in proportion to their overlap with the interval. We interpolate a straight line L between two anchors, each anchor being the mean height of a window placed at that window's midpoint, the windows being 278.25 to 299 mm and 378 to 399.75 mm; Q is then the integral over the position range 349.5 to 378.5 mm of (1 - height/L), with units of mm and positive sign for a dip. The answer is 3.9 mm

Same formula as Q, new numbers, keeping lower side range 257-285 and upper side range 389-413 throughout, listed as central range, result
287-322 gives 1.4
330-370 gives 2.1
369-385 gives -0.1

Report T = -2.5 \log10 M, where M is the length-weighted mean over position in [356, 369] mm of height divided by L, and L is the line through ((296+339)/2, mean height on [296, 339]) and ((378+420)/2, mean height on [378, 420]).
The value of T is 0.09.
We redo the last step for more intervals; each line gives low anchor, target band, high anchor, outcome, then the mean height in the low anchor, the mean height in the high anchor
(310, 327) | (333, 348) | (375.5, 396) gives -0.129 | 456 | 504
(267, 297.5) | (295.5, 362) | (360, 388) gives 0.063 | 465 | 494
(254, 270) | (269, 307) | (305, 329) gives -0.016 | 450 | 457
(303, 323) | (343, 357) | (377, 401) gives 0.248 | 450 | 500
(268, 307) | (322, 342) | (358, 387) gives -0.077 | 461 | 490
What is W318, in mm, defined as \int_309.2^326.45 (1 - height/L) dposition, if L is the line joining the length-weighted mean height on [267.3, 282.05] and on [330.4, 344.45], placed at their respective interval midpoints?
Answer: 2.1 mm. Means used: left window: 468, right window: 540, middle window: 455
